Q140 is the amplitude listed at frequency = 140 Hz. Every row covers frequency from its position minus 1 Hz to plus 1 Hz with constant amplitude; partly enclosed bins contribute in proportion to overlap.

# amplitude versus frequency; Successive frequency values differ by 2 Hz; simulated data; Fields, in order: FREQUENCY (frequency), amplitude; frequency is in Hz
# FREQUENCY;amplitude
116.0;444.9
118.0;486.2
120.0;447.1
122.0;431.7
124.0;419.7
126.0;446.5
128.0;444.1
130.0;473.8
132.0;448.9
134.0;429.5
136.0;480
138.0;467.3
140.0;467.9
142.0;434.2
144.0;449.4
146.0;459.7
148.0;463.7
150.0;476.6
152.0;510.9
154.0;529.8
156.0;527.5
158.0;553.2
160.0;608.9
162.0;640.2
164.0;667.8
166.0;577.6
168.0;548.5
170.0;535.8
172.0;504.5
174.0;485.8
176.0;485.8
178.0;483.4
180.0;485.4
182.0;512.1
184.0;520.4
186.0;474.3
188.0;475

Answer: 467.9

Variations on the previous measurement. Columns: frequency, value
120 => 447.1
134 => 429.5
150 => 476.6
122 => 431.7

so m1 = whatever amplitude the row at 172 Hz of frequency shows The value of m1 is 504.5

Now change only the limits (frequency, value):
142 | 434.2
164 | 667.8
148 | 463.7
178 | 483.4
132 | 448.9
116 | 444.9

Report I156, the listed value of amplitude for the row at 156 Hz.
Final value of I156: 527.5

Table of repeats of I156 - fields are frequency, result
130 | 473.8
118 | 486.2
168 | 548.5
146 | 459.7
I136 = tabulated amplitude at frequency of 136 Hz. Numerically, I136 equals 480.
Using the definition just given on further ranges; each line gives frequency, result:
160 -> 608.9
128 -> 444.1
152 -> 510.9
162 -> 640.2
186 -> 474.3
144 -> 449.4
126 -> 446.5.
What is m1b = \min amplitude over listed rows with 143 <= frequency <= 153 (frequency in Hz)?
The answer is 449.4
